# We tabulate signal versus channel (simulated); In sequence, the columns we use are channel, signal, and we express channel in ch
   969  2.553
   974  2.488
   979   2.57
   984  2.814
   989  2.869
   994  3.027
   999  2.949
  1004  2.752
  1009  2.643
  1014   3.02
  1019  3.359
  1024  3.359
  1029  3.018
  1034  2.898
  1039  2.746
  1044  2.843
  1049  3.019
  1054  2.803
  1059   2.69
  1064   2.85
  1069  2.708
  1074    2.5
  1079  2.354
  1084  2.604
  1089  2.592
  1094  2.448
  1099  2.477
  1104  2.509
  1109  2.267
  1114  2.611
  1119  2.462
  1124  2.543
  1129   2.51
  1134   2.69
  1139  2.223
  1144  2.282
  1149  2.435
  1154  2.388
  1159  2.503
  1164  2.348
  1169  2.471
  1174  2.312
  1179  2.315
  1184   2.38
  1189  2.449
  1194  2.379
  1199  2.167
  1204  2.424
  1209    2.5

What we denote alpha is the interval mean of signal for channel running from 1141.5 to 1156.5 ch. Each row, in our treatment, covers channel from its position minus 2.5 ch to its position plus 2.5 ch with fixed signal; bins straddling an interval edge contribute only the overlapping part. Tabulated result 2.37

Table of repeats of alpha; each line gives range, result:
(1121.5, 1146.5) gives 2.45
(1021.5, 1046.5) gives 2.97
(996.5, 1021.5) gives 2.94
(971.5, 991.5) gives 2.69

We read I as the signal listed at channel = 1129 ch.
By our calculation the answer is 2.51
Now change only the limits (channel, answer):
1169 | 2.471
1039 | 2.746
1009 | 2.643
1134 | 2.69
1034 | 2.898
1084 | 2.604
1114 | 2.611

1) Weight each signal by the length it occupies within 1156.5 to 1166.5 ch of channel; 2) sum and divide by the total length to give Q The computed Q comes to 2.43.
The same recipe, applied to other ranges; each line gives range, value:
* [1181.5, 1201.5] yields 2.34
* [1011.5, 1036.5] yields 3.13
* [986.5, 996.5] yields 2.95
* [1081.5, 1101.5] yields 2.53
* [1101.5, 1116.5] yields 2.46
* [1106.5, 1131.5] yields 2.48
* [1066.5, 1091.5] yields 2.55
